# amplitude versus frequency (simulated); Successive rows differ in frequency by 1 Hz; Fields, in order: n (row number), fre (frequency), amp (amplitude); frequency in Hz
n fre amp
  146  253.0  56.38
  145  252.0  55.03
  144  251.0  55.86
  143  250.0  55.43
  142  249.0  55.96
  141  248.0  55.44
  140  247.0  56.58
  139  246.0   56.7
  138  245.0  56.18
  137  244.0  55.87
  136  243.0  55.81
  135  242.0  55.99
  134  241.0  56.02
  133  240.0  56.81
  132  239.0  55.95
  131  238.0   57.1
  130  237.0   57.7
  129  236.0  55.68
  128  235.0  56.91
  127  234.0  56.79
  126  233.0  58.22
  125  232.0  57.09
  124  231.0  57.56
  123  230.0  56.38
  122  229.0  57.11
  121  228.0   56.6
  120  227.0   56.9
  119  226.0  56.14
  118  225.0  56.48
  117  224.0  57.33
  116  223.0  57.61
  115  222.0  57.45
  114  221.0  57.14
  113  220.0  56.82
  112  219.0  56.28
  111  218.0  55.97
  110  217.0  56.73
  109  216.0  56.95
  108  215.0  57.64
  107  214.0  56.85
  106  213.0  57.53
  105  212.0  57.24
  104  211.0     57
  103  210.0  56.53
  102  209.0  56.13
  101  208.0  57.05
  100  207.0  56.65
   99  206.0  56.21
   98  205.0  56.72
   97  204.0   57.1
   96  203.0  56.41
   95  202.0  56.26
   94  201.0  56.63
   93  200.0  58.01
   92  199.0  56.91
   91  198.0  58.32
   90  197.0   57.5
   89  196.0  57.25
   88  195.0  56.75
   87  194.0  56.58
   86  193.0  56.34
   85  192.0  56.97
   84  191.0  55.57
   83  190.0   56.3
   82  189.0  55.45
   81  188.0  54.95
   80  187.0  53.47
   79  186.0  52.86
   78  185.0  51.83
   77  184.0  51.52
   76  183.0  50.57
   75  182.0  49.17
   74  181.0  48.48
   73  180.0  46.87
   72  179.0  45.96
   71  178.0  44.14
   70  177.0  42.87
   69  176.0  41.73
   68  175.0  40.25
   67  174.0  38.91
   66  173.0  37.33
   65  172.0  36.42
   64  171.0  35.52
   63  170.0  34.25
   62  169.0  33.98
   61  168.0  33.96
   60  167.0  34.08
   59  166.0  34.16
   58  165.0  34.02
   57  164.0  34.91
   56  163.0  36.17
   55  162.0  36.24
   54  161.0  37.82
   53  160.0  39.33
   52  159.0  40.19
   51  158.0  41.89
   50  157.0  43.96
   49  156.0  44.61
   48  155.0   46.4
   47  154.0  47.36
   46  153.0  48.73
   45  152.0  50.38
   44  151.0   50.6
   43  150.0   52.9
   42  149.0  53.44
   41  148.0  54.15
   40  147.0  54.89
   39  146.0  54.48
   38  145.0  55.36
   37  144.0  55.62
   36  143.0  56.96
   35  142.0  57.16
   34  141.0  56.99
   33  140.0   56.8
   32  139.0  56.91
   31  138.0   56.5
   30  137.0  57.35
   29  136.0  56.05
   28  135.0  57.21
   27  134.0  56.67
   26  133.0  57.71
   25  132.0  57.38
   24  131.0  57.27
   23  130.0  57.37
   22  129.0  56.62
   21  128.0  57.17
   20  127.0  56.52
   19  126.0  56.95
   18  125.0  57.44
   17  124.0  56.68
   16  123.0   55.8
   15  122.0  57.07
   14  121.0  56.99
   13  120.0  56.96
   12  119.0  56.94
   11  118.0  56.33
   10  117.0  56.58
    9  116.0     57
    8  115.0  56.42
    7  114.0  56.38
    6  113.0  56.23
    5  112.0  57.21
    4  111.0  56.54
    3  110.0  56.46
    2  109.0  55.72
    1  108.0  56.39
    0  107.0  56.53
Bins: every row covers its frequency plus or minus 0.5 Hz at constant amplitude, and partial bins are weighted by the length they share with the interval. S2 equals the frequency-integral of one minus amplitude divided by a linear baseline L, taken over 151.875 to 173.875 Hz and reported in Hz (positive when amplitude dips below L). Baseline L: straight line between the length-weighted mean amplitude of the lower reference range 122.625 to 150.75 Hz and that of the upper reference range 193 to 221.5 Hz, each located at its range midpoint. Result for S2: 6.8 Hz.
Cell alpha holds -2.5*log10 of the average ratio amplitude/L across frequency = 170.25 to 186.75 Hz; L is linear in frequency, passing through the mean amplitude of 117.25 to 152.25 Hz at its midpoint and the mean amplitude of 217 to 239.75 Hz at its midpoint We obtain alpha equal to 0.26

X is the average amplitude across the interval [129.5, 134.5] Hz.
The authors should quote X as 57.3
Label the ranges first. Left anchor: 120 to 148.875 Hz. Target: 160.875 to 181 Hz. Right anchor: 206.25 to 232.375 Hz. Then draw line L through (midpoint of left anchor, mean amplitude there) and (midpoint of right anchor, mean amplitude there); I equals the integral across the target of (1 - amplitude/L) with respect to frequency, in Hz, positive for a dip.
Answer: 6.5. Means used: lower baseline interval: 56.5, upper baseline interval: 56.9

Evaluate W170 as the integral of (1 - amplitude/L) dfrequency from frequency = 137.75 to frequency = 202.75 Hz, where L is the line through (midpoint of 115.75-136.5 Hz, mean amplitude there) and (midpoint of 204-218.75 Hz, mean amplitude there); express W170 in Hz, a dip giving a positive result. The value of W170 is 9.7 Hz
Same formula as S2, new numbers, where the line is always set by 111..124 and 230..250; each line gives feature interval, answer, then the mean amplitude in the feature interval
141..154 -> 0.7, 53.6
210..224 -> -0.1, 57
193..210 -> -0.1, 56.9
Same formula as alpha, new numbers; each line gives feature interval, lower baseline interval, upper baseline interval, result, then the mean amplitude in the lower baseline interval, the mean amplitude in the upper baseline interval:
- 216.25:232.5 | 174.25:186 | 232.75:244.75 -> -0.053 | 46.8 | 56.5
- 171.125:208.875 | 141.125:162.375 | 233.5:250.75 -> 0.006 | 48.9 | 56.3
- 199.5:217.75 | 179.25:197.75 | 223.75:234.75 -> -0.029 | 53.8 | 57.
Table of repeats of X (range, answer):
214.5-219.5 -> 56.7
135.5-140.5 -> 56.7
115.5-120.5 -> 56.8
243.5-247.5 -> 56.3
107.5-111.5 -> 56.3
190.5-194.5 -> 56.4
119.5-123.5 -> 56.7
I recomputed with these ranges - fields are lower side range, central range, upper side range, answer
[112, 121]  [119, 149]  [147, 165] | -3.11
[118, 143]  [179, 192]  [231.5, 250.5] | 1.03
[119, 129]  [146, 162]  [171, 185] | 0.93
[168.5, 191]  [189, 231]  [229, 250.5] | -4.70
